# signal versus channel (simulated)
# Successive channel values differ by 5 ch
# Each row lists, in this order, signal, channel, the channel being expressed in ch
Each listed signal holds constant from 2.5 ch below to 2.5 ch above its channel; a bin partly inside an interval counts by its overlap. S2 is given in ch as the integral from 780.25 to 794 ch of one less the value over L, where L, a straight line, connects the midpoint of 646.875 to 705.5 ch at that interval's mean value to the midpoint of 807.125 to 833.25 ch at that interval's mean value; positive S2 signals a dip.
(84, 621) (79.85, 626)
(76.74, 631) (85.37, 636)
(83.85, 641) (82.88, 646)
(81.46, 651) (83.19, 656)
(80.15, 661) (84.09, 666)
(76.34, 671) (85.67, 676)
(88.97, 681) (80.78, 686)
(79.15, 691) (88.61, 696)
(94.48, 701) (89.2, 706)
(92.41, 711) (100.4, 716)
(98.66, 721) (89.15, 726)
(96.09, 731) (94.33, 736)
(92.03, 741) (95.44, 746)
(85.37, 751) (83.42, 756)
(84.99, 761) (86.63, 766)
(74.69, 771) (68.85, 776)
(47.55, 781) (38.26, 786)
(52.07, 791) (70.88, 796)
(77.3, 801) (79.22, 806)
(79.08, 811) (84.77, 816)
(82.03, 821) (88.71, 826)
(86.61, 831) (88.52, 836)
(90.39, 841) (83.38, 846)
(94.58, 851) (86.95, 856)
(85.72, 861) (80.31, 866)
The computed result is 6.1 ch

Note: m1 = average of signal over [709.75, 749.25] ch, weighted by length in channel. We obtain 94.7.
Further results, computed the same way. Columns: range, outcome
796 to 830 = 81.3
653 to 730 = 87.5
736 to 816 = 75.3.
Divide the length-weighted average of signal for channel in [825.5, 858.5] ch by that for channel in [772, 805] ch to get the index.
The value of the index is 1.46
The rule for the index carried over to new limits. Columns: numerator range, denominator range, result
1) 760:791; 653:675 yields 0.80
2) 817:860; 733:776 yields 1.02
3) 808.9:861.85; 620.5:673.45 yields 1.06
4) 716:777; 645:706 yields 1.05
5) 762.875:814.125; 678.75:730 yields 0.75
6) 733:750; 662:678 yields 1.14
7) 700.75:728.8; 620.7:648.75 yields 1.15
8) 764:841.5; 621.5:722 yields 0.87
